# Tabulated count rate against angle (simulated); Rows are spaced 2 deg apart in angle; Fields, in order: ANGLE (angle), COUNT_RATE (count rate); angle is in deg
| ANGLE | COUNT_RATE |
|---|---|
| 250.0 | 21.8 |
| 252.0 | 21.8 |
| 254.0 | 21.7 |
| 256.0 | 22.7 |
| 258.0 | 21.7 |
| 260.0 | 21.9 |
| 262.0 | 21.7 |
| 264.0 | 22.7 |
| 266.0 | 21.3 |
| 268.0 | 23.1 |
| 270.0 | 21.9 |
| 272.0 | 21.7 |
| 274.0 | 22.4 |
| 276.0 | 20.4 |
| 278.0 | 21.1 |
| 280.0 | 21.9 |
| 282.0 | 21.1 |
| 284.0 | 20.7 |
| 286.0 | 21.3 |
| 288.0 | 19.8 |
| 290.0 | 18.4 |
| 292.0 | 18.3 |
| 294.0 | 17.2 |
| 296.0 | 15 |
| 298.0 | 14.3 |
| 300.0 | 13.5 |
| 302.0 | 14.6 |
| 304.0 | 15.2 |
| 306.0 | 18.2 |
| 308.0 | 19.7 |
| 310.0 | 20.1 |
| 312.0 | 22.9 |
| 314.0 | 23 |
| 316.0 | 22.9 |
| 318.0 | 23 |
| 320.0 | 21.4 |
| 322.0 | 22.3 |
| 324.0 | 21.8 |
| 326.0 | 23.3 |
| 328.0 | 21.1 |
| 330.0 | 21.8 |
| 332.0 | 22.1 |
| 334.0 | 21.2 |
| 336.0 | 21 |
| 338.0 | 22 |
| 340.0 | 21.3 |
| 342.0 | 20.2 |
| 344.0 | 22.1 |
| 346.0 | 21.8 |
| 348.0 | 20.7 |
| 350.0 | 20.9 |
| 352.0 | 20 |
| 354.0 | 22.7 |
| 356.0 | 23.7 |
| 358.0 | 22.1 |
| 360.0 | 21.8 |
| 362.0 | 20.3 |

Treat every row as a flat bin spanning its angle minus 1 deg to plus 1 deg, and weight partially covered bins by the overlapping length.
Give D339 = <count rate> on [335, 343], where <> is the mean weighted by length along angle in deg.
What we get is 21.1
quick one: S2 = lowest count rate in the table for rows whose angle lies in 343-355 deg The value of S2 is 20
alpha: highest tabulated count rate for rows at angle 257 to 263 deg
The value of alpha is 21.9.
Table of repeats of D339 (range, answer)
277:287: 21.2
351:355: 21.4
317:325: 22.1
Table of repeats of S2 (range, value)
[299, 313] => 13.5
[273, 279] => 20.4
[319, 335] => 21.1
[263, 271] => 21.3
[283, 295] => 17.2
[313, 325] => 21.4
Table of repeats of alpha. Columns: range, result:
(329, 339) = 22.1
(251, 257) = 22.7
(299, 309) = 19.7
